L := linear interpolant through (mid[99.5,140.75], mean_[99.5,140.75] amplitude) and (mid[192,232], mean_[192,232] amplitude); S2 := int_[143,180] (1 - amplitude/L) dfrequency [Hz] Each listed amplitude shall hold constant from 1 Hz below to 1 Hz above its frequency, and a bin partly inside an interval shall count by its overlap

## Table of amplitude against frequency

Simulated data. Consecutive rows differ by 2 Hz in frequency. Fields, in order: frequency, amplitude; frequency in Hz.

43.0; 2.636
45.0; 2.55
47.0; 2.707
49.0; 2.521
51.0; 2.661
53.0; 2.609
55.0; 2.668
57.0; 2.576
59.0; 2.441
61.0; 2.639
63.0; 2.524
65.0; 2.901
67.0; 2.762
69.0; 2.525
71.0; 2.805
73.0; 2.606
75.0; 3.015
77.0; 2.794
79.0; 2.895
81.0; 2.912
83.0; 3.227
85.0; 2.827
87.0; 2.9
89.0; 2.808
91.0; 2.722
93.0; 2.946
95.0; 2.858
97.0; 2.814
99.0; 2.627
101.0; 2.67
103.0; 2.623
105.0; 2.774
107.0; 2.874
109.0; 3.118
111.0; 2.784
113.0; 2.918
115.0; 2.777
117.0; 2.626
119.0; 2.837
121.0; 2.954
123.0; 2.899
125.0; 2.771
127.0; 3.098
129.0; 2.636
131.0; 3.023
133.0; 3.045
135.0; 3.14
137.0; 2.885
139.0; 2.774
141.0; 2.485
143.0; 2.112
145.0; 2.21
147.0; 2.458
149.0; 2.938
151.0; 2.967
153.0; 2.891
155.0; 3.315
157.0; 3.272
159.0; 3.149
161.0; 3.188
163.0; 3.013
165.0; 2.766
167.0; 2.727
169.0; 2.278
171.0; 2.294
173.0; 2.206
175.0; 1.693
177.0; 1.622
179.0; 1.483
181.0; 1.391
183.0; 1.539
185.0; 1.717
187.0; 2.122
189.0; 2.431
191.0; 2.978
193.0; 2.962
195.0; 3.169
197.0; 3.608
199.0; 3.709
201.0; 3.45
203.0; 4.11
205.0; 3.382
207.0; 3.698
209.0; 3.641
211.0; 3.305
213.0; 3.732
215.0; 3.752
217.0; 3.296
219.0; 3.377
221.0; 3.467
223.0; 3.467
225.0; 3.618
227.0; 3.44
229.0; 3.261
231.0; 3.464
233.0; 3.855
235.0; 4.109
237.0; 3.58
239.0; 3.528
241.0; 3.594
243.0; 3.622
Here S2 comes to 6.6 Hz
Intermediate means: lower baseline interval 2.85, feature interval 2.57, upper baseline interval 3.5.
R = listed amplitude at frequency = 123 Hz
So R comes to 2.899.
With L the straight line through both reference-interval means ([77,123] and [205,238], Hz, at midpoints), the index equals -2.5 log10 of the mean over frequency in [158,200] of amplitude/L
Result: 0.31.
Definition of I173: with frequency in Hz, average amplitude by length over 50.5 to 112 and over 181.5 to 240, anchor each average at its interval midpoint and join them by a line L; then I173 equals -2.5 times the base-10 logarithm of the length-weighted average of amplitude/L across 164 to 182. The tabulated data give 0.459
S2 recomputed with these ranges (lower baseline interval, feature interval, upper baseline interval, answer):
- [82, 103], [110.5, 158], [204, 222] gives 3.7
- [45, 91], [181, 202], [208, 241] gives 4.3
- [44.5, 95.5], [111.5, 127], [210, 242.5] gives 0.8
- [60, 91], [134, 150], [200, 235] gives 2.7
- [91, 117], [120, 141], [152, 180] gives -1.6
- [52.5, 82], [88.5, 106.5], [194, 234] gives 0.8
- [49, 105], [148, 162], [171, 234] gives -1.0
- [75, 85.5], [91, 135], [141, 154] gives -1.2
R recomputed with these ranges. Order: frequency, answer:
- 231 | 3.464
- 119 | 2.837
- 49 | 2.521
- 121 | 2.954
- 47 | 2.707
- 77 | 2.794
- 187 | 2.122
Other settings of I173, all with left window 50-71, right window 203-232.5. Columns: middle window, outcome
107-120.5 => 0.03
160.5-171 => 0.18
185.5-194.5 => 0.28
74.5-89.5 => -0.06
